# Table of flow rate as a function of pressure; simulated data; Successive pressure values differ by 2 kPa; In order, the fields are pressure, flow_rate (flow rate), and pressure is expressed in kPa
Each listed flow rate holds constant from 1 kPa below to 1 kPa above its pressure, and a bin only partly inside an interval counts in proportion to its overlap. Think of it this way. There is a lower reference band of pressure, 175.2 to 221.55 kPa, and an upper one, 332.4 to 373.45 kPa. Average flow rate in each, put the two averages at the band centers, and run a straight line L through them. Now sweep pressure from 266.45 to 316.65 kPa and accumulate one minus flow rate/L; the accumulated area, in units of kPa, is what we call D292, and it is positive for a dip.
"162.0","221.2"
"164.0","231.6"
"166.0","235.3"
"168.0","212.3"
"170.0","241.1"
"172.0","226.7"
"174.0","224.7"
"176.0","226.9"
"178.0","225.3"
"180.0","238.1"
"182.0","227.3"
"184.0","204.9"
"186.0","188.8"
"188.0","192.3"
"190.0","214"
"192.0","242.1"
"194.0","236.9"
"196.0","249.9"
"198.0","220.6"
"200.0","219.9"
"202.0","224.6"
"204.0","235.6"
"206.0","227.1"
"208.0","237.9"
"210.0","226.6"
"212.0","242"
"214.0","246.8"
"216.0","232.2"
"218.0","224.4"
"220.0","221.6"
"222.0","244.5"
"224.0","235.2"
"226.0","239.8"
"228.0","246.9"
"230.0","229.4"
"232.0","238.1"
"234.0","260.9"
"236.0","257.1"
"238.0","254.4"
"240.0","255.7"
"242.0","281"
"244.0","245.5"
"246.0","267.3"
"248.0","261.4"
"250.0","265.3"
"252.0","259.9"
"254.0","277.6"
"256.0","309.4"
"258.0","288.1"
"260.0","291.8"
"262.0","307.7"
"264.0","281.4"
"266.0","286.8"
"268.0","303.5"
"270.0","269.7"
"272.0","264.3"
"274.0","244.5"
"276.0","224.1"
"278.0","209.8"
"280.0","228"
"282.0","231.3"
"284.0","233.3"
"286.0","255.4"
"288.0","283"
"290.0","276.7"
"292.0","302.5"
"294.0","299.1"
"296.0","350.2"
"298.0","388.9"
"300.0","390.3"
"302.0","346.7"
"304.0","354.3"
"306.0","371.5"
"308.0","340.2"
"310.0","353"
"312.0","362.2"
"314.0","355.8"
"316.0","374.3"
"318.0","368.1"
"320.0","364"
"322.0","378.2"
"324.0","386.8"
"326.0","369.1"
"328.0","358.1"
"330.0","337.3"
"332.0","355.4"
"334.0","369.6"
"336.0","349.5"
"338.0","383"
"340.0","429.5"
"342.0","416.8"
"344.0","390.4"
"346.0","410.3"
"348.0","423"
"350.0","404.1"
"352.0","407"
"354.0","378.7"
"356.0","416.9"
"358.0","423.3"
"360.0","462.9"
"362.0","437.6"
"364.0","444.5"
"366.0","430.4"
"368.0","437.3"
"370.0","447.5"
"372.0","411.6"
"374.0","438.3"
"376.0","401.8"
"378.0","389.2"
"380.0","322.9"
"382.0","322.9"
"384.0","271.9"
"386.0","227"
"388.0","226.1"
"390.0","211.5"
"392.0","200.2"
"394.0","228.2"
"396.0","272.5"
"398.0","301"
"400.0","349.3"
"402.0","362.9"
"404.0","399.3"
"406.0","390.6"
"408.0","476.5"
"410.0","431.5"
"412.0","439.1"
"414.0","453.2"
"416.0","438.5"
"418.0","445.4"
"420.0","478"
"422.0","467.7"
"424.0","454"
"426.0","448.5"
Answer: 5.44 kPa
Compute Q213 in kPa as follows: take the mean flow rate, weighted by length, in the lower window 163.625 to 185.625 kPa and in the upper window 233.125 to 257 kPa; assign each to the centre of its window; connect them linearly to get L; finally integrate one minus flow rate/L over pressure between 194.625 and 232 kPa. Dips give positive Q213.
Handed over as 2.1 kPa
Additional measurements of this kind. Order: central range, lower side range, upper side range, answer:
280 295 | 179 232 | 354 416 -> 1.4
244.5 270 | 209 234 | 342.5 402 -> -1.5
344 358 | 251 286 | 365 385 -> -1.8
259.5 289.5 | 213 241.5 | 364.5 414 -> 1.5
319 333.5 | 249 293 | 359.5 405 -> -2.7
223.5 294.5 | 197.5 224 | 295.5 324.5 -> 7.6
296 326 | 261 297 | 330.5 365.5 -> -3.1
